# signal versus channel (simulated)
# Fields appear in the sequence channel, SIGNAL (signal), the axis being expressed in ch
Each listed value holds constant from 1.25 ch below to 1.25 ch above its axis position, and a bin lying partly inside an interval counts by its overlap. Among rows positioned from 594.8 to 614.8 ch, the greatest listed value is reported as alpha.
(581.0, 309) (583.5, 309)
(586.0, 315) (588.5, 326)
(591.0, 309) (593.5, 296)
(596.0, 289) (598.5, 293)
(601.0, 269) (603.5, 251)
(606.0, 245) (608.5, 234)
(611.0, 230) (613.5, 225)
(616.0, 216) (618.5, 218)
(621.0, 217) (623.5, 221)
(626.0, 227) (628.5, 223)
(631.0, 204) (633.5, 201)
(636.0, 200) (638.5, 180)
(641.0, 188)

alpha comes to 293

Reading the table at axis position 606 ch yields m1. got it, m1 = 245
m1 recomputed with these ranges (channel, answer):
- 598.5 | 293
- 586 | 315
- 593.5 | 296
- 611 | 230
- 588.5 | 326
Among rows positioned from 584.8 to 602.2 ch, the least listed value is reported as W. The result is 269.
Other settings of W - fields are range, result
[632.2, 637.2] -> 200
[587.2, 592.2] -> 309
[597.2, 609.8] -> 234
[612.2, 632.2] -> 204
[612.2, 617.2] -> 216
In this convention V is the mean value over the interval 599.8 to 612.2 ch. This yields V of 246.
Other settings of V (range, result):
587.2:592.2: 318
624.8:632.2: 218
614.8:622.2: 217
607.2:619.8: 225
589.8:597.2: 298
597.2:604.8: 271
